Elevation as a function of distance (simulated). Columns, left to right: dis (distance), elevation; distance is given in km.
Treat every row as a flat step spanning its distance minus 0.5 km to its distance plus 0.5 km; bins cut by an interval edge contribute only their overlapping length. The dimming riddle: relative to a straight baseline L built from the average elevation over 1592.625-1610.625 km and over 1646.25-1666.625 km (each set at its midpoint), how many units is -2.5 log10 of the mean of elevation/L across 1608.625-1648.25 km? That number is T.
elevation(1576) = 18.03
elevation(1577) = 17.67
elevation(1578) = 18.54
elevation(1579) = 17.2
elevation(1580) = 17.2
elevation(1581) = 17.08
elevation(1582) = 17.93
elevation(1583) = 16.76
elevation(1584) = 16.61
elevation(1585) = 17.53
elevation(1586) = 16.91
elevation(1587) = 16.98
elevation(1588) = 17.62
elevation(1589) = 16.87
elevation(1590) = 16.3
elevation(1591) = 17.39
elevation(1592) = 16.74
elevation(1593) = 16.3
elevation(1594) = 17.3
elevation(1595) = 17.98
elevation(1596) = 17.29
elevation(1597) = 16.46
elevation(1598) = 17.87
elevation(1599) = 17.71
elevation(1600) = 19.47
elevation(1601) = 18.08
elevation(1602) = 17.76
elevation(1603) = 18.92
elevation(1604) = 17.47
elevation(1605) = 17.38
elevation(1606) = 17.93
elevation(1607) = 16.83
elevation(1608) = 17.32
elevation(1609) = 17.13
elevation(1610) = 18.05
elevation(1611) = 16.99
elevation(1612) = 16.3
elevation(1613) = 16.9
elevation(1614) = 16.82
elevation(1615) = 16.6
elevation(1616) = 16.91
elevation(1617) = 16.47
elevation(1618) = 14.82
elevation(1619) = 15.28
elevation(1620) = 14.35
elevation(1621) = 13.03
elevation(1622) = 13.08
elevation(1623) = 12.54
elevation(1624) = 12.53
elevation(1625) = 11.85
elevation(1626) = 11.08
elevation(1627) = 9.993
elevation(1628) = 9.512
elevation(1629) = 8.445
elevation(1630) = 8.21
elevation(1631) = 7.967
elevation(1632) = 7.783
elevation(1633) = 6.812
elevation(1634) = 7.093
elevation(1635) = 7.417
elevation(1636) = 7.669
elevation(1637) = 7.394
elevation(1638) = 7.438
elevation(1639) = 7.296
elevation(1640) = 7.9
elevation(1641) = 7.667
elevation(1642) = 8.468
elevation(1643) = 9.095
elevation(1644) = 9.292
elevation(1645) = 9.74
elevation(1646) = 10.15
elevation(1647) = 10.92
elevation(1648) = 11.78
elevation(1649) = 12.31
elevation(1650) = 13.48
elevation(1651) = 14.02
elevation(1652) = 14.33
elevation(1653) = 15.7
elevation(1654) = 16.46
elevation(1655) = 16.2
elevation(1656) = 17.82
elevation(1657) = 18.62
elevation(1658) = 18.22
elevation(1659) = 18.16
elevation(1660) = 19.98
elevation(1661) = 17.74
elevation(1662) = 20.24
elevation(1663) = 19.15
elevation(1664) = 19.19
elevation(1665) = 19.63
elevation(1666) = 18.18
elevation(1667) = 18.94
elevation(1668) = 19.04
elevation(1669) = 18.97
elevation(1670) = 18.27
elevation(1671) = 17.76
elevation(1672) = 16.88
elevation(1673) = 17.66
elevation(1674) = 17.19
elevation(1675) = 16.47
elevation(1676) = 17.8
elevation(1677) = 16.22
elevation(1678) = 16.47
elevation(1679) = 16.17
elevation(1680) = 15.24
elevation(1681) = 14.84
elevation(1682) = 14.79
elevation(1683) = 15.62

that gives 0.44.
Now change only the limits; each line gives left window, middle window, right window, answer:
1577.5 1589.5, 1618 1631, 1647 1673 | 0.42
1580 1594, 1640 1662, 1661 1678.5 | 0.28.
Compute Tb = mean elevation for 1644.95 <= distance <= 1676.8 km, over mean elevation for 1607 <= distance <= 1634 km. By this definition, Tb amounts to 1.26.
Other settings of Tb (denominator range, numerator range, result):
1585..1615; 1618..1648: 0.56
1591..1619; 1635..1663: 0.75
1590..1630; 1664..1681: 1.12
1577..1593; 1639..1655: 0.67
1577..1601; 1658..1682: 1.03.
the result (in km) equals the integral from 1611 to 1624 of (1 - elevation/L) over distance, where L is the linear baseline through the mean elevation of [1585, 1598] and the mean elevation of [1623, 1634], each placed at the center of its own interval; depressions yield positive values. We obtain -3.8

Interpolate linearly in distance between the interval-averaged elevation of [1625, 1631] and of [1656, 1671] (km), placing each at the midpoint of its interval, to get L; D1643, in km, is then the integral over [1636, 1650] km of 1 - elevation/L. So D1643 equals 4.4 km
